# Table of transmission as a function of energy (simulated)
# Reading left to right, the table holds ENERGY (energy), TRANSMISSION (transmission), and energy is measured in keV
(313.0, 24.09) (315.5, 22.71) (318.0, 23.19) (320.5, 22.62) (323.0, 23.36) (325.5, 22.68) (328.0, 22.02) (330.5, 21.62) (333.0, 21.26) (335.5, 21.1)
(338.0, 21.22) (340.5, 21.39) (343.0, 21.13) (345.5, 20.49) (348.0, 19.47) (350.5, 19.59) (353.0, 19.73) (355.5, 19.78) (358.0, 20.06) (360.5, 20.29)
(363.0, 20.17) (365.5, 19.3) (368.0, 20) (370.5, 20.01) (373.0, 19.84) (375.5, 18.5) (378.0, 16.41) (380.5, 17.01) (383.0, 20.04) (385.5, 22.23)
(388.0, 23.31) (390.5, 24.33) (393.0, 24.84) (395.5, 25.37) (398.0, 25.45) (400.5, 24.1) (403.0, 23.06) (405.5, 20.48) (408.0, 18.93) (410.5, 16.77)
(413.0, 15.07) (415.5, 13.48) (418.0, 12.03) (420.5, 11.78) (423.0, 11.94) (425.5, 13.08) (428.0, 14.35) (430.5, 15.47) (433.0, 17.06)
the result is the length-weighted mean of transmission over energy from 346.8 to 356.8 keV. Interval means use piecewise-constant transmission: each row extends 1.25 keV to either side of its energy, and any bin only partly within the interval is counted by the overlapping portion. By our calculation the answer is 19.6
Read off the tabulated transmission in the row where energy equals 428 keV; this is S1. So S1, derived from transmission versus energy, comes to 14.35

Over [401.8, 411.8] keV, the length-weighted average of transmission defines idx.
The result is 19.8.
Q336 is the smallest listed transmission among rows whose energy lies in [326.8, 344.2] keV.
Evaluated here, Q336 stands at 21.1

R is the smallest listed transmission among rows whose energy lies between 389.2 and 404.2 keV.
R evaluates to 23.06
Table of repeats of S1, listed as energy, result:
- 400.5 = 24.1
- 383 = 20.04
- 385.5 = 22.23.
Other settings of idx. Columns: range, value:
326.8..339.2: 21.4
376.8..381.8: 16.7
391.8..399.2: 25.2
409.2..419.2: 14.4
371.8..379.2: 18.3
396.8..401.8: 24.8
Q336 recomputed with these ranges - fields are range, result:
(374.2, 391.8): 16.41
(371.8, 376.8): 18.5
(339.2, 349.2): 19.47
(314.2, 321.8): 22.62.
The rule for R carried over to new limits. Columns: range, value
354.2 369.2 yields 19.3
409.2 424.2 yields 11.78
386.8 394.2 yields 23.31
